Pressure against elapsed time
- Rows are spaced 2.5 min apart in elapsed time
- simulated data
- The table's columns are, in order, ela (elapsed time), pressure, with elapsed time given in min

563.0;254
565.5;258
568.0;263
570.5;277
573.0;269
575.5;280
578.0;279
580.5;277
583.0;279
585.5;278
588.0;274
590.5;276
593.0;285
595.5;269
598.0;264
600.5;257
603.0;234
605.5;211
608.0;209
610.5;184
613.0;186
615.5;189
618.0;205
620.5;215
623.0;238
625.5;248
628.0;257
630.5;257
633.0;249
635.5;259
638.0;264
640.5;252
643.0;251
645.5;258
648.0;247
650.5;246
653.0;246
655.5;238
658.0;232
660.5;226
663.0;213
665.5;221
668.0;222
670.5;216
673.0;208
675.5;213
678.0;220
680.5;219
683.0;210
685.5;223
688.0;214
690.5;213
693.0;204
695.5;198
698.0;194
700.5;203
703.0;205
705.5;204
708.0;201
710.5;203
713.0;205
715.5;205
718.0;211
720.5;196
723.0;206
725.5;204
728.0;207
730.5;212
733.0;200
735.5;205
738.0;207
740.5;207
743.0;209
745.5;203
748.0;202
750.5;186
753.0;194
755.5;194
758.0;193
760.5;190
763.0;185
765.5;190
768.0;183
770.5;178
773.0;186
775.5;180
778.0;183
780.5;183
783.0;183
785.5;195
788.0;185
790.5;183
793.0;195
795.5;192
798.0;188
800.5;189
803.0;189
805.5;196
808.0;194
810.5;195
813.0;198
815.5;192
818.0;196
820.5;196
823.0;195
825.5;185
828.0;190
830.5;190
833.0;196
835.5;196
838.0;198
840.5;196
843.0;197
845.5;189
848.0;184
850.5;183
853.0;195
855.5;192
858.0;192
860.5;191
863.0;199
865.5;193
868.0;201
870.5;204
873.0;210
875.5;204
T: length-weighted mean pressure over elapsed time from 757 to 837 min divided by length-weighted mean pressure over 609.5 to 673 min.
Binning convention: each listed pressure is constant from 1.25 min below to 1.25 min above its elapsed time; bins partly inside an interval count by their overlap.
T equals 0.82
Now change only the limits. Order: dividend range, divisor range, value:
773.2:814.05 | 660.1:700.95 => 0.89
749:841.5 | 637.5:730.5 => 0.87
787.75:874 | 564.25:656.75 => 0.78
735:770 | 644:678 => 0.85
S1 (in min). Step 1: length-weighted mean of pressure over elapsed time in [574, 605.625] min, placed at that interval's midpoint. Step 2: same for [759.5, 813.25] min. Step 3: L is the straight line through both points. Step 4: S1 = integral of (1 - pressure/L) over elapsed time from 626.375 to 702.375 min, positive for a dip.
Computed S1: 3.0 min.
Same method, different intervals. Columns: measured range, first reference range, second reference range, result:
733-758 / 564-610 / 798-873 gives 2.07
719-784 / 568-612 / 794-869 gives 6.00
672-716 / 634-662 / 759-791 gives 3.24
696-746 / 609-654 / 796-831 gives 2.37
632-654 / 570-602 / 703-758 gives -0.61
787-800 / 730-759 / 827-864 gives 0.53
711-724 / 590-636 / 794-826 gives 0.51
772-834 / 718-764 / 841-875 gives 2.29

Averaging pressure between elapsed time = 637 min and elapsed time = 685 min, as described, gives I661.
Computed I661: 231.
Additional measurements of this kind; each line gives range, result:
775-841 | 191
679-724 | 206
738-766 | 196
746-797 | 188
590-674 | 236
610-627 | 211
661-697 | 214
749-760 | 192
